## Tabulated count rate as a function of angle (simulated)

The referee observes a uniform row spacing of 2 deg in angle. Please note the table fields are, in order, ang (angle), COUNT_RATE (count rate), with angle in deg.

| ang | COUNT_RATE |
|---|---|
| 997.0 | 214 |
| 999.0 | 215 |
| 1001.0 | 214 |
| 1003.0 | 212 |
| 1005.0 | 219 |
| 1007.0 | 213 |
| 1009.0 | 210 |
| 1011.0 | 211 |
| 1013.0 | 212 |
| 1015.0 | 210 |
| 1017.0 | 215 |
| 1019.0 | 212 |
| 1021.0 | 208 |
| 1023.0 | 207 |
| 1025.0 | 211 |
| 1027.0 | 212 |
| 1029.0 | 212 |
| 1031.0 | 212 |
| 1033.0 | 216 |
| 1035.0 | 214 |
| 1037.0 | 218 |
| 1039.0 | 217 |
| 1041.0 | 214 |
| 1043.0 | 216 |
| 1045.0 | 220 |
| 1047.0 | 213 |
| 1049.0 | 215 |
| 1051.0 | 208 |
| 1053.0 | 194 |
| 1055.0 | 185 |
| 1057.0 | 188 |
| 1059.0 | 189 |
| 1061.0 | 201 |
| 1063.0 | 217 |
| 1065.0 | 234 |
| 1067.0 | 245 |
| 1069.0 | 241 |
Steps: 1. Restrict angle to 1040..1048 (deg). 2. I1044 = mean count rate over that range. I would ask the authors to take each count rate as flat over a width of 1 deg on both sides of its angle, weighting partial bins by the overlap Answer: 216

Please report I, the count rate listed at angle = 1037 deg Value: 218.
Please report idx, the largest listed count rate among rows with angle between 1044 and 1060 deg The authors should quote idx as 220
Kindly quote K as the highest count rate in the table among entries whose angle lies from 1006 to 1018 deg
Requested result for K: 215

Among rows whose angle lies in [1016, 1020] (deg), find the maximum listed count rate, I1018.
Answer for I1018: 215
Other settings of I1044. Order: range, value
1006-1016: 211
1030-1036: 214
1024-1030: 212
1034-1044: 216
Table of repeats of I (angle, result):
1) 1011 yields 211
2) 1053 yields 194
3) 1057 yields 188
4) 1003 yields 212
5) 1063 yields 217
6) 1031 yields 212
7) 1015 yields 210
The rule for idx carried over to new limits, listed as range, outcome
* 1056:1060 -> 189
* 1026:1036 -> 216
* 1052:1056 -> 194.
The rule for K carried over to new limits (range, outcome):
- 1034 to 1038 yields 218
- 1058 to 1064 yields 217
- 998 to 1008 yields 219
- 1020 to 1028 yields 212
